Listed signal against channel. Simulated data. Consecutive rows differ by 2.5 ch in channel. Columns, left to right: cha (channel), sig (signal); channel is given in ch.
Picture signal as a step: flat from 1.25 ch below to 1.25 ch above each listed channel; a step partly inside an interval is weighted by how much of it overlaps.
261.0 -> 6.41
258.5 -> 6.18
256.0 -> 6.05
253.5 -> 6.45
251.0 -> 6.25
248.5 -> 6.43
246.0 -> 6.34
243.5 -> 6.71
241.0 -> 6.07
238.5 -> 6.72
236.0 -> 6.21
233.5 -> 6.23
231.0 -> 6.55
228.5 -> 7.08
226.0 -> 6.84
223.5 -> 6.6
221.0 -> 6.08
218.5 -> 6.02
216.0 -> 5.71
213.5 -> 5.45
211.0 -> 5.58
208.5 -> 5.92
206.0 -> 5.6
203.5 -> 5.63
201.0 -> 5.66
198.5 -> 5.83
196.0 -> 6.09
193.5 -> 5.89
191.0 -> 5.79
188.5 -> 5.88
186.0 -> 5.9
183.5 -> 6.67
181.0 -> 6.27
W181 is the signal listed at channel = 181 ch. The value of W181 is 6.27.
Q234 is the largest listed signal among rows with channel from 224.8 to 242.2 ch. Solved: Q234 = 7.08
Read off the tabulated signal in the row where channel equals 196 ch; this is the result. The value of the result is 6.09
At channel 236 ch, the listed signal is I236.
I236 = 6.21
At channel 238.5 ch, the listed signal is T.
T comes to 6.72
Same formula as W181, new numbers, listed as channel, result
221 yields 6.08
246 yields 6.34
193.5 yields 5.89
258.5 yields 6.18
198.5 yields 5.83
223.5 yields 6.6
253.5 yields 6.45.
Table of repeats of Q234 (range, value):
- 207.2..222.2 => 6.08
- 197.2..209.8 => 5.92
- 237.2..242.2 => 6.72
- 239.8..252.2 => 6.71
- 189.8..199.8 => 6.09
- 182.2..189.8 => 6.67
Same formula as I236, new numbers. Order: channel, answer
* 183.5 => 6.67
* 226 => 6.84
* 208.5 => 5.92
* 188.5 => 5.88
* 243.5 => 6.71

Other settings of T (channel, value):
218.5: 6.02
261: 6.41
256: 6.05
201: 5.66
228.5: 7.08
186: 5.9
